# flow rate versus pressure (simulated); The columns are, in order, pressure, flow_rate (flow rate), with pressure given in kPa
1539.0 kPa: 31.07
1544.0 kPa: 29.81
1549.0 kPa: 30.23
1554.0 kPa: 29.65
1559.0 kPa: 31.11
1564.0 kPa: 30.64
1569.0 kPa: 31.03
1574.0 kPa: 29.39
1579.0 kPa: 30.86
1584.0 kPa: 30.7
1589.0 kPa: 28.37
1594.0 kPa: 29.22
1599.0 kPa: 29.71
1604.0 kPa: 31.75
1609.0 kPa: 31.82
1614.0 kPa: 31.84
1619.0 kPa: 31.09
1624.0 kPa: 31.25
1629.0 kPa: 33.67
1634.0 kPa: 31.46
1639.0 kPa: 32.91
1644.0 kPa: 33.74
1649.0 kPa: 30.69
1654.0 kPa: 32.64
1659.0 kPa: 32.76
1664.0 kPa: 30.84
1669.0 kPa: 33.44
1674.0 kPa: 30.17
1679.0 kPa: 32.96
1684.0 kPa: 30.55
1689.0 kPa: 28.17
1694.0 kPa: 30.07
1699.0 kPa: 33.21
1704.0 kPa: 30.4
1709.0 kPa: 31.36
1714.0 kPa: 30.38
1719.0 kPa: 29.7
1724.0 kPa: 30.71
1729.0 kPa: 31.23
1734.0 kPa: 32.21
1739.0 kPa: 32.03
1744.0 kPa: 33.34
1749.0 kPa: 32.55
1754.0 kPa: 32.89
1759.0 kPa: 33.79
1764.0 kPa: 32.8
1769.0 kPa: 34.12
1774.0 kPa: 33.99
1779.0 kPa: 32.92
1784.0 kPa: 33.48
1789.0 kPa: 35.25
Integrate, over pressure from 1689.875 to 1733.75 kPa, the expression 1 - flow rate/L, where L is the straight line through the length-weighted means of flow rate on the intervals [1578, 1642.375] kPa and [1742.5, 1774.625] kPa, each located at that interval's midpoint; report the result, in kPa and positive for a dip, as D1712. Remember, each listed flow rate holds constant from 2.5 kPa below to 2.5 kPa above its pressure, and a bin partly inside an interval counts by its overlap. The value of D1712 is 2.41 kPa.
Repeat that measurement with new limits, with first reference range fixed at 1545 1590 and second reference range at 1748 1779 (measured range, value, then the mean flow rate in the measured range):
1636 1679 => -0.7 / 32.2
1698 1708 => 0.3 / 31.5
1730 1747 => 0.3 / 32.4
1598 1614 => -0.2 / 31.3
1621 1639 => -0.5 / 32.2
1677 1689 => 0.4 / 31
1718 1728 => 0.7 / 30.4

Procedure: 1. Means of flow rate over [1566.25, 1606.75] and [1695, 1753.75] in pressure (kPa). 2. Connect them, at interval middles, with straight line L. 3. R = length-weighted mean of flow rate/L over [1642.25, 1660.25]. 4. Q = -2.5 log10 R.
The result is -0.05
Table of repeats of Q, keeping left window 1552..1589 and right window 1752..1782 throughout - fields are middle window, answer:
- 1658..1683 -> 0.00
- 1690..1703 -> 0.04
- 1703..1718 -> 0.07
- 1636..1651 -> -0.03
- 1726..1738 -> 0.04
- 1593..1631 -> -0.01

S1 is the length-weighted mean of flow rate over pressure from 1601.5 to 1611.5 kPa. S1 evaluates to 31.8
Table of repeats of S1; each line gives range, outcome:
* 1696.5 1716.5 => 31.3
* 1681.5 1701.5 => 30.5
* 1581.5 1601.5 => 29.5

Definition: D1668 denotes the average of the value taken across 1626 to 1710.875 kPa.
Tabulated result 31.7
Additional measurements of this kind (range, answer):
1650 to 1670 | 32.2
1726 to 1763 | 32.6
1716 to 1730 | 30.5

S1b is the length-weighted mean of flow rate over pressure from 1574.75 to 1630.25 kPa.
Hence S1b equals 30.8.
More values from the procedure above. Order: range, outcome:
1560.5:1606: 30.2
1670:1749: 31.2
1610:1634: 31.9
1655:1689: 31.6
